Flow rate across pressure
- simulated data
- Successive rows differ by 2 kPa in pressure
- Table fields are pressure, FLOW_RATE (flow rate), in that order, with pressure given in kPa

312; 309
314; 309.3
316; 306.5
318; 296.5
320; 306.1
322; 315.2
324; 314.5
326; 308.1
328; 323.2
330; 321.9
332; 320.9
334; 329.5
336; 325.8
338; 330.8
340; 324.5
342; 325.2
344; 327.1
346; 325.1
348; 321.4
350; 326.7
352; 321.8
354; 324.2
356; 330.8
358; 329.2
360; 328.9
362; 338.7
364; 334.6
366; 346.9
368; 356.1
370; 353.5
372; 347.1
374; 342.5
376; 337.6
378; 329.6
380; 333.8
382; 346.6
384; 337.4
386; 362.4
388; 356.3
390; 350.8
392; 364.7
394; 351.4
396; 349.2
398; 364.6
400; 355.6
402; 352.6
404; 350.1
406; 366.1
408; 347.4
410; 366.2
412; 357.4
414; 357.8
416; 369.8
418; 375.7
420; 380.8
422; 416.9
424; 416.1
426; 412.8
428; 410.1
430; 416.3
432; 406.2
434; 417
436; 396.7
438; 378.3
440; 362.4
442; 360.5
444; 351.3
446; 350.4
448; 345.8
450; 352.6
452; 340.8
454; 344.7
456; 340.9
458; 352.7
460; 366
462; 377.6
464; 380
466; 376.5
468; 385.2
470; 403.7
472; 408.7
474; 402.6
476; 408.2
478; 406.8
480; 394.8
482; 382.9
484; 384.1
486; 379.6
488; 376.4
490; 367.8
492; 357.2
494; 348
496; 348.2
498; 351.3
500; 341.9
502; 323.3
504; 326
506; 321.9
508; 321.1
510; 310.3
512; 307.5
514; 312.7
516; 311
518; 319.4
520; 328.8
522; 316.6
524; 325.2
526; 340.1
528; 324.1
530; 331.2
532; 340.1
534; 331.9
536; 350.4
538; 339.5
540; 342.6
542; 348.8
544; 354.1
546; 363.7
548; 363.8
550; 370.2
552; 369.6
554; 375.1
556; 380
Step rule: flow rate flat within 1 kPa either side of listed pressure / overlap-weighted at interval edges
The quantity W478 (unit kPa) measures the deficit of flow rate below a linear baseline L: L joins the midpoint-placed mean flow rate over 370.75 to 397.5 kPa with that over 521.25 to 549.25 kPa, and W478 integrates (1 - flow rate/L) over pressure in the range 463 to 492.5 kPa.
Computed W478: -3.8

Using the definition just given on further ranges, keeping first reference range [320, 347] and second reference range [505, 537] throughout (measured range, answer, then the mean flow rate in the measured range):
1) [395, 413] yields -1.88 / 357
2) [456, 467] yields -1.50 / 368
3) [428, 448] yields -3.61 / 382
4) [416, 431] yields -3.65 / 402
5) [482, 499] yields -2.16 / 365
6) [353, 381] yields -1.37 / 338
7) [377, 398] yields -1.72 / 349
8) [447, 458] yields -0.75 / 346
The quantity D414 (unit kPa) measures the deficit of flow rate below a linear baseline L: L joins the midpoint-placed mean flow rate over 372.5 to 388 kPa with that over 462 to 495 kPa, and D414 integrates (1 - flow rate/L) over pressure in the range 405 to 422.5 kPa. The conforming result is -0.6 kPa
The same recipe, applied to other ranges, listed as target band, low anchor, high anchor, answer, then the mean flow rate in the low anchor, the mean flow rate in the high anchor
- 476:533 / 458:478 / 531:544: 3.3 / 389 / 343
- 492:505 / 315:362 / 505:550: -0.4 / 321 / 333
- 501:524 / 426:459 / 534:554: 2.7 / 372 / 356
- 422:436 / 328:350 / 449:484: -1.9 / 325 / 378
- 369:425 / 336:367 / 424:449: 0.1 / 329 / 385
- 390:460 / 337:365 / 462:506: -3.4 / 328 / 373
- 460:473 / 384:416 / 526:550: -1.3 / 357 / 345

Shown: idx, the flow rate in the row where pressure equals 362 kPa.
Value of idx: 338.7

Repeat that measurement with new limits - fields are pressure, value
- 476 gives 408.2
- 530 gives 331.2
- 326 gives 308.1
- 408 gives 347.4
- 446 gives 350.4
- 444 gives 351.3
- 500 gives 341.9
